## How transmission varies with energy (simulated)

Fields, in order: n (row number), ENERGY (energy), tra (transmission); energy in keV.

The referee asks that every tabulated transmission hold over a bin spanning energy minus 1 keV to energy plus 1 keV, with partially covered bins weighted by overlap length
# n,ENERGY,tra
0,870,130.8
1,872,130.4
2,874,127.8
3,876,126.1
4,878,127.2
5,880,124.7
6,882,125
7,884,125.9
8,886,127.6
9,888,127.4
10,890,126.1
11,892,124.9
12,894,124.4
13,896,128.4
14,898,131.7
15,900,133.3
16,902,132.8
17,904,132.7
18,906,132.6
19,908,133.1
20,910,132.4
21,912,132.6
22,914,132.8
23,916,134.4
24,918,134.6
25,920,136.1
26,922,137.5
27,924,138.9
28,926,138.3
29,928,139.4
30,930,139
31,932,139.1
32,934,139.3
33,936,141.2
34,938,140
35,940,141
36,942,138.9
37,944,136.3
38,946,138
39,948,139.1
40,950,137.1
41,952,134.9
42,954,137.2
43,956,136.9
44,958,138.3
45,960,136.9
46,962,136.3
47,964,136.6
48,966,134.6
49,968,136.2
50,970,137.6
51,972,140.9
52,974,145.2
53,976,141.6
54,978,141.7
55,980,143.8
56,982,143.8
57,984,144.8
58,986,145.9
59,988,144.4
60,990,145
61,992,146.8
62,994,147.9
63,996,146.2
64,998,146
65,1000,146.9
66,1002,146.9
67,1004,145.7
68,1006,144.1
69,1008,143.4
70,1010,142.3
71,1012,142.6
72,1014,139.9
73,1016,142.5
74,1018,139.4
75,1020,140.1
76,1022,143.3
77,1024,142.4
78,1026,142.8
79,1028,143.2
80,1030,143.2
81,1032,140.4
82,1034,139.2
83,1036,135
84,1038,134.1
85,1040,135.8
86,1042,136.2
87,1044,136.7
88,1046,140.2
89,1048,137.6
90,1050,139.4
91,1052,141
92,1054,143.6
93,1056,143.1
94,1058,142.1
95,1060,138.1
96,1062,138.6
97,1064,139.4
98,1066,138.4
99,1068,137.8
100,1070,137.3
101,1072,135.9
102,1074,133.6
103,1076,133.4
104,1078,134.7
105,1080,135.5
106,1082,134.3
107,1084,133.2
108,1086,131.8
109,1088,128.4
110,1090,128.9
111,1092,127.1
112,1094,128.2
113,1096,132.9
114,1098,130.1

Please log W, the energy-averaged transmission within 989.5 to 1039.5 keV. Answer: 143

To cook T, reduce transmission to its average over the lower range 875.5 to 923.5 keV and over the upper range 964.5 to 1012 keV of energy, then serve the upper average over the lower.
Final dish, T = 1.1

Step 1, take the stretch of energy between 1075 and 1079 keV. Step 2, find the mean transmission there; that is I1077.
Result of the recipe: 134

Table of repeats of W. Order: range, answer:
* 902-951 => 137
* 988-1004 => 146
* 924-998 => 140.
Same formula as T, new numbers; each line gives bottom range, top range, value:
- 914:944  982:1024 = 1.04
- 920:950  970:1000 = 1.04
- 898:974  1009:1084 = 1.02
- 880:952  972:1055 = 1.06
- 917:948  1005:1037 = 1.02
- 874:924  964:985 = 1.08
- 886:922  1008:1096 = 1.05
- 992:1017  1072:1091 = 0.92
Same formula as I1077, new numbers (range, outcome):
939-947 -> 139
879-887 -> 126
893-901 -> 129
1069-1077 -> 135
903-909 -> 133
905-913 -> 133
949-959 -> 137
